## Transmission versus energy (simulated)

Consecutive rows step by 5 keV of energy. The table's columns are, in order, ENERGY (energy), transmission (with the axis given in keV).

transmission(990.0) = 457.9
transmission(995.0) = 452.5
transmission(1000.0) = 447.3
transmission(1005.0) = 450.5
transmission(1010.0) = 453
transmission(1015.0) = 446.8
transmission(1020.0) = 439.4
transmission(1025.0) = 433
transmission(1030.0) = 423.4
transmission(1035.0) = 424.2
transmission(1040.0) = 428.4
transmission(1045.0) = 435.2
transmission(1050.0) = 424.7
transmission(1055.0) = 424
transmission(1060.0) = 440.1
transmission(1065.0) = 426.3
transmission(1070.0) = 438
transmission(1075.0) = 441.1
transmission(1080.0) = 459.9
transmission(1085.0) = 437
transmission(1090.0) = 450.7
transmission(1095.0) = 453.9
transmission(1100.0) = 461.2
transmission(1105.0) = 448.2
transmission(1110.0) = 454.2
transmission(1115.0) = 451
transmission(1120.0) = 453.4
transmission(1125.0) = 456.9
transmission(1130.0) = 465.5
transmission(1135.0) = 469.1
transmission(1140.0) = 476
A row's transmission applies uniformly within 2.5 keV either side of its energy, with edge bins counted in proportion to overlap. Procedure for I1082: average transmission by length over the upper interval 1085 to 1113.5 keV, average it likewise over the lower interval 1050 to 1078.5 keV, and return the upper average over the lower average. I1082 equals 1.0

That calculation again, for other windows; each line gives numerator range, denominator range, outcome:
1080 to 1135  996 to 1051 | 1.04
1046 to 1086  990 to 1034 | 0.98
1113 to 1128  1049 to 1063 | 1.06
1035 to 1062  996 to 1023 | 0.96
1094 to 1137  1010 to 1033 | 1.05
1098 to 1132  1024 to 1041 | 1.07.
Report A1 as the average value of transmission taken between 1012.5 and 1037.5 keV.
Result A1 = 433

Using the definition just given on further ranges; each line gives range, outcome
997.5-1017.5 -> 449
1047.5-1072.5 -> 431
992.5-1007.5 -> 450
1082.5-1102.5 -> 451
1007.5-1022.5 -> 446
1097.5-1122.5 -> 454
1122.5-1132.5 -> 461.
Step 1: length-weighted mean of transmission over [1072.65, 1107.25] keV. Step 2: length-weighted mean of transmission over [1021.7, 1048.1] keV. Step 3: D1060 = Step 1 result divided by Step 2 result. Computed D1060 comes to 1.05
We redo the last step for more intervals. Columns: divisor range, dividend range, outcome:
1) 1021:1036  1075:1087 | 1.04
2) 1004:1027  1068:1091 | 1.00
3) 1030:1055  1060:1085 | 1.03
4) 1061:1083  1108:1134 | 1.04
